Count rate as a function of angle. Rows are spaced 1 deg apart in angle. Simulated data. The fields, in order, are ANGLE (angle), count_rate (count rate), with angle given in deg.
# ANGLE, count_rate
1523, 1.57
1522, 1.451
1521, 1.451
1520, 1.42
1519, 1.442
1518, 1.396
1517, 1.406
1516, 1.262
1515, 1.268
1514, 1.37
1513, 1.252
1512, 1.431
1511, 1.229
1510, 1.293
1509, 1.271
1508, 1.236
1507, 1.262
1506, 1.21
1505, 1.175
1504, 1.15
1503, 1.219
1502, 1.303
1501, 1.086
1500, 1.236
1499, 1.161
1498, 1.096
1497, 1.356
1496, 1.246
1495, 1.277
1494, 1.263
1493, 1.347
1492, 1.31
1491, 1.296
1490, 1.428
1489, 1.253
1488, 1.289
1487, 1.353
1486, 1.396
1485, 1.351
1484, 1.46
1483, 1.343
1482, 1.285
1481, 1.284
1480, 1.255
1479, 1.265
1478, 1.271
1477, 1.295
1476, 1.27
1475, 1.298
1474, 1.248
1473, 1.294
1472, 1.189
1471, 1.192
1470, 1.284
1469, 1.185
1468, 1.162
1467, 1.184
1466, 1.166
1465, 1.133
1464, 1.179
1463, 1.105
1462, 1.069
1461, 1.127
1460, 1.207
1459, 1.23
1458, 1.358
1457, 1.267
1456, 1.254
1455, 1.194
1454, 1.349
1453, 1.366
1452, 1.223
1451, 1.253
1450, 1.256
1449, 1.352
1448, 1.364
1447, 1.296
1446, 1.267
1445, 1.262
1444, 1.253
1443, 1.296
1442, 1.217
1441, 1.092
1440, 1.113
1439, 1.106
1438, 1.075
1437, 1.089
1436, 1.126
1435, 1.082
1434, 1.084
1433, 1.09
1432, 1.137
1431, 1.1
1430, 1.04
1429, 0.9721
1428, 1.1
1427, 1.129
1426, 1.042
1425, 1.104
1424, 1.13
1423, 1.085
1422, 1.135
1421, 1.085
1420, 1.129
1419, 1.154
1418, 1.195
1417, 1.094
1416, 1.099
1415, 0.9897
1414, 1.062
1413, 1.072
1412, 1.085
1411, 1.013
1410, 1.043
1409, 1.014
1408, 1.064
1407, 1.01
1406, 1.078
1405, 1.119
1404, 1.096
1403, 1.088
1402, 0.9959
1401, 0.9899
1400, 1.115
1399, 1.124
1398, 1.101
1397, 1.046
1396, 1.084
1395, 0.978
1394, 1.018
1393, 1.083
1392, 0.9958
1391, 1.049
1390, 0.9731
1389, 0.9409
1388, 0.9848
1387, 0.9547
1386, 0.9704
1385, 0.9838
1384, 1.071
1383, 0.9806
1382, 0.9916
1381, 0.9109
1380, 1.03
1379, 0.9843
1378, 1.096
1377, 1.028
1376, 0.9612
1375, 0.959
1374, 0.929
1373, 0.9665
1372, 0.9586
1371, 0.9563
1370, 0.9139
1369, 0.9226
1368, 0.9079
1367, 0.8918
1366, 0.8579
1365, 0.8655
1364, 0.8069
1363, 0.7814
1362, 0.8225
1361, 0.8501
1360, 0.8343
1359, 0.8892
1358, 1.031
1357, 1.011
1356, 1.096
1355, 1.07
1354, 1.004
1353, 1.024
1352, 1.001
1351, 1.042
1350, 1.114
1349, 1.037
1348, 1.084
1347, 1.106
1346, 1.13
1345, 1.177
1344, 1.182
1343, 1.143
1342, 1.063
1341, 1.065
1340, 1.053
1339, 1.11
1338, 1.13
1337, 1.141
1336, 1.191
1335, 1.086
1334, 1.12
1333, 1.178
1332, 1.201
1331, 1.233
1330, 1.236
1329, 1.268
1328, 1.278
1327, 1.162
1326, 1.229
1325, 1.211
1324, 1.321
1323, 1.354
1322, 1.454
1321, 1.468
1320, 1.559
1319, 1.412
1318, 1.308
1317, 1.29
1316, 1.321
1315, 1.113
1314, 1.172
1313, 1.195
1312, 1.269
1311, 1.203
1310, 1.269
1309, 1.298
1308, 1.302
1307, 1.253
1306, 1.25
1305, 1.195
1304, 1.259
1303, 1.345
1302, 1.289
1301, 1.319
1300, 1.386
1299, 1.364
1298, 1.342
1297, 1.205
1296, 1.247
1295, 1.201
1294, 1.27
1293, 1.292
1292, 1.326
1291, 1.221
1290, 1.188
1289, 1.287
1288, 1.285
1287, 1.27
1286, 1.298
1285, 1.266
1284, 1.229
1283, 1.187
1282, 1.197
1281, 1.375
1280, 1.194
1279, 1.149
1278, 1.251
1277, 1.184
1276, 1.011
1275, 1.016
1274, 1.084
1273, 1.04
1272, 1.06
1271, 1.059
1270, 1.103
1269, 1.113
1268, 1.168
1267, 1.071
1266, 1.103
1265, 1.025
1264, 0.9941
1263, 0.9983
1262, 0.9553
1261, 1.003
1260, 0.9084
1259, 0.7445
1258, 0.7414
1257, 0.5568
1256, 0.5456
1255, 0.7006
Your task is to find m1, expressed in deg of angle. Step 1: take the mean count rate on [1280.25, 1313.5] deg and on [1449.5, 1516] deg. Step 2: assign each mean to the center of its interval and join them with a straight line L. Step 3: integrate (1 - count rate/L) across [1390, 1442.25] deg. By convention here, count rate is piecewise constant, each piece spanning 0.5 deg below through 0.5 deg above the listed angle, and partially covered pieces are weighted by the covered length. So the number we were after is 7.59 deg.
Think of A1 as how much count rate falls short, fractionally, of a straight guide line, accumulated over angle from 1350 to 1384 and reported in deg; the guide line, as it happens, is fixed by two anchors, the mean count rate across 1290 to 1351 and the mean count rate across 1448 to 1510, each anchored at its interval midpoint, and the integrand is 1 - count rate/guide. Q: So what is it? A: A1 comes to 7.8 deg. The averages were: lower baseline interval 1.23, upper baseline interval 1.25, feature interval 0.955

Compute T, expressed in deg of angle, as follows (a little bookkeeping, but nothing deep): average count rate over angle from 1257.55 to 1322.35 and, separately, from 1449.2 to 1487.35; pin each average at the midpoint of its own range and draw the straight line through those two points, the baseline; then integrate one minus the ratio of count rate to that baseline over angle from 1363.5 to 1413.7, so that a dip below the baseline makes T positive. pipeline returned 9.3 deg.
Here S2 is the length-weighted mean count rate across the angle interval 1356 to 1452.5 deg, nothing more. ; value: 1.05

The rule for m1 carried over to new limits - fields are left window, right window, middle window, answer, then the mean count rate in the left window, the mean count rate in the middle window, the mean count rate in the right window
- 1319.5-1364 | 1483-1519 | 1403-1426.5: 2.3 deg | 1.12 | 1.08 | 1.29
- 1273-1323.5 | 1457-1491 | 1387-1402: 2.7 deg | 1.26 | 1.03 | 1.26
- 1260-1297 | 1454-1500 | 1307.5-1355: -0.6 deg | 1.16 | 1.2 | 1.26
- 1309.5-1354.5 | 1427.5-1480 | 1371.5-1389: 3.1 deg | 1.19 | 0.985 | 1.2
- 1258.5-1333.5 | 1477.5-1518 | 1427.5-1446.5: 2.0 deg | 1.21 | 1.13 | 1.28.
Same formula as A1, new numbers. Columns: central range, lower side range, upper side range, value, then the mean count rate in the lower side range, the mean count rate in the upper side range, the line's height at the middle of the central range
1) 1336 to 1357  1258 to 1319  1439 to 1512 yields 2.0 deg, 1.19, 1.25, 1.21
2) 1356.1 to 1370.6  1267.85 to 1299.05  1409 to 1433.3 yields 3.1 deg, 1.2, 1.09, 1.13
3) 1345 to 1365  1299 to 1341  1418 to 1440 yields 3.6 deg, 1.25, 1.1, 1.2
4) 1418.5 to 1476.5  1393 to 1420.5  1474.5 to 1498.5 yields 0.3 deg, 1.07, 1.3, 1.19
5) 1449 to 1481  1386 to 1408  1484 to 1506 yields -0.9 deg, 1.04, 1.27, 1.2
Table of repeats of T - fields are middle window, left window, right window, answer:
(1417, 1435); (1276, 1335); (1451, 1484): 2.10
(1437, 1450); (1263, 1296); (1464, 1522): 0.35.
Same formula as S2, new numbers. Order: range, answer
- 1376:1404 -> 1.02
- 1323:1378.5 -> 1.05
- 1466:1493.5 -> 1.29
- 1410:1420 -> 1.08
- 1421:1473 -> 1.18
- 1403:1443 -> 1.09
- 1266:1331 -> 1.24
